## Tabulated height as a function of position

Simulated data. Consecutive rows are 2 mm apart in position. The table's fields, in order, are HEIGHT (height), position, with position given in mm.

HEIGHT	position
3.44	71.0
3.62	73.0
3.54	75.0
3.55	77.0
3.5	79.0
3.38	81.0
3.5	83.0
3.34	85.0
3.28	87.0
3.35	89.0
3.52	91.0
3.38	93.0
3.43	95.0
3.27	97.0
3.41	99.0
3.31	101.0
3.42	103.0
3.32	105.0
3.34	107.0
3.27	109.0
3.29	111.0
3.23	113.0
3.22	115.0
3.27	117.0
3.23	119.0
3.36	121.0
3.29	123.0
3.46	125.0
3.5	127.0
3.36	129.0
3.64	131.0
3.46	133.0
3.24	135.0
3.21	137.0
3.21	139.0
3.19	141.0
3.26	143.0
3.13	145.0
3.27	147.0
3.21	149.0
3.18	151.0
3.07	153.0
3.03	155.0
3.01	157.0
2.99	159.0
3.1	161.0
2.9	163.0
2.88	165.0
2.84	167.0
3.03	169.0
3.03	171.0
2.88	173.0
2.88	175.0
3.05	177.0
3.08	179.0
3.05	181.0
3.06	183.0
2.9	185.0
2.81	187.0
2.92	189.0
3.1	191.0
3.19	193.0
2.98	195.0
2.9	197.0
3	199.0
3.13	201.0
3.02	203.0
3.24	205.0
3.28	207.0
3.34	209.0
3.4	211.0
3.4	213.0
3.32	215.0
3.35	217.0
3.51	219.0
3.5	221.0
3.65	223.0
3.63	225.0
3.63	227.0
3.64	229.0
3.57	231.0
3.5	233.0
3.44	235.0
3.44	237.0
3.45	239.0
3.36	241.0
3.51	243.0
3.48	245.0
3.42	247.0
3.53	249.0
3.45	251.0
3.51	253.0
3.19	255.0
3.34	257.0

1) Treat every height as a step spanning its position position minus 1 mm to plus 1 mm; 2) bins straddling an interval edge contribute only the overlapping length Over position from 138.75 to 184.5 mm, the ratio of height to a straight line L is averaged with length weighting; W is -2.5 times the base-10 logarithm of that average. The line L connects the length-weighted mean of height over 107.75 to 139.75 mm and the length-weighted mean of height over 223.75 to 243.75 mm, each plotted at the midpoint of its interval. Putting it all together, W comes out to 0.115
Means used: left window 3.33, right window 3.52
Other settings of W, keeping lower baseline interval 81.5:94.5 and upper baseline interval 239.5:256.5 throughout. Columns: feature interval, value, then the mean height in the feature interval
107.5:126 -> 0.04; 3.29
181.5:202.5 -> 0.14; 3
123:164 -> 0.06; 3.22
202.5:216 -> 0.04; 3.3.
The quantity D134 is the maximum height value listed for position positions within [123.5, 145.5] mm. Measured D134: 3.64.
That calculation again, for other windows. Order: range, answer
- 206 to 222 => 3.51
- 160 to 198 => 3.19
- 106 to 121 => 3.36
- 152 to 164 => 3.1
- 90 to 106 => 3.52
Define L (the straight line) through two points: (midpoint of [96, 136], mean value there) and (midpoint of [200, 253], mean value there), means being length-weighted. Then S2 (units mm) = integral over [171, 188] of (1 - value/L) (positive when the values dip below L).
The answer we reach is 2.1 mm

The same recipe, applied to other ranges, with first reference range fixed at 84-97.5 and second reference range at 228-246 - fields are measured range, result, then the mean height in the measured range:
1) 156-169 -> 1.8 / 2.96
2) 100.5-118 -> 0.5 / 3.3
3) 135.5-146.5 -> 0.7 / 3.2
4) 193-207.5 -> 1.6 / 3.08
